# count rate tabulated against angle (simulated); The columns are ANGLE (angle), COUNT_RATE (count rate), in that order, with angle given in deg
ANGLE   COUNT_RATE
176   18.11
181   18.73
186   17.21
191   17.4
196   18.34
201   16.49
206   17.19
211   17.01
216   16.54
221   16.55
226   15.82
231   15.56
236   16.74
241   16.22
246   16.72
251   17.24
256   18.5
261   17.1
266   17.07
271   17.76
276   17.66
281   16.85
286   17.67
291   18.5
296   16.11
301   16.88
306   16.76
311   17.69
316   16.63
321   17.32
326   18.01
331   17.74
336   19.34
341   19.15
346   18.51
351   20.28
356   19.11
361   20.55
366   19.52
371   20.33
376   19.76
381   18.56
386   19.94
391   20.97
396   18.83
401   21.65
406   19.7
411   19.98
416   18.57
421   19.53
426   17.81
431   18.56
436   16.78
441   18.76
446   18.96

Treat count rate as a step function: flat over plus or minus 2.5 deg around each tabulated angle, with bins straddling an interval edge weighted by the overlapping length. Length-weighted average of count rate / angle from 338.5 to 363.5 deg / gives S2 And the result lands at 19.5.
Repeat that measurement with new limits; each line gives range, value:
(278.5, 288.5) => 17.3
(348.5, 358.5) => 19.7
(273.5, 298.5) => 17.4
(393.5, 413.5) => 20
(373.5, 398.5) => 19.6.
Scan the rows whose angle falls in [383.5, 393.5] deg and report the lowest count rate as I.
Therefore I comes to 19.94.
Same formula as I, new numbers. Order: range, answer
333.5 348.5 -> 18.51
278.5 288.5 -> 16.85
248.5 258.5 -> 17.24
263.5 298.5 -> 16.11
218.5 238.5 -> 15.56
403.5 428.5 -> 17.81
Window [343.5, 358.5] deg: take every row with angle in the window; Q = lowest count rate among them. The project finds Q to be 18.51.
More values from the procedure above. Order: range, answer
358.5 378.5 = 19.52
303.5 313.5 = 16.76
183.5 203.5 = 16.49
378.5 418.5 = 18.56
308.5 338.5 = 16.63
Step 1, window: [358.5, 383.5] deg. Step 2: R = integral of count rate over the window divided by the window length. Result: 19.7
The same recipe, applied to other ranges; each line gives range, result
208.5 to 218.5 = 16.8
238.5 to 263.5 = 17.2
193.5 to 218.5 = 17.1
